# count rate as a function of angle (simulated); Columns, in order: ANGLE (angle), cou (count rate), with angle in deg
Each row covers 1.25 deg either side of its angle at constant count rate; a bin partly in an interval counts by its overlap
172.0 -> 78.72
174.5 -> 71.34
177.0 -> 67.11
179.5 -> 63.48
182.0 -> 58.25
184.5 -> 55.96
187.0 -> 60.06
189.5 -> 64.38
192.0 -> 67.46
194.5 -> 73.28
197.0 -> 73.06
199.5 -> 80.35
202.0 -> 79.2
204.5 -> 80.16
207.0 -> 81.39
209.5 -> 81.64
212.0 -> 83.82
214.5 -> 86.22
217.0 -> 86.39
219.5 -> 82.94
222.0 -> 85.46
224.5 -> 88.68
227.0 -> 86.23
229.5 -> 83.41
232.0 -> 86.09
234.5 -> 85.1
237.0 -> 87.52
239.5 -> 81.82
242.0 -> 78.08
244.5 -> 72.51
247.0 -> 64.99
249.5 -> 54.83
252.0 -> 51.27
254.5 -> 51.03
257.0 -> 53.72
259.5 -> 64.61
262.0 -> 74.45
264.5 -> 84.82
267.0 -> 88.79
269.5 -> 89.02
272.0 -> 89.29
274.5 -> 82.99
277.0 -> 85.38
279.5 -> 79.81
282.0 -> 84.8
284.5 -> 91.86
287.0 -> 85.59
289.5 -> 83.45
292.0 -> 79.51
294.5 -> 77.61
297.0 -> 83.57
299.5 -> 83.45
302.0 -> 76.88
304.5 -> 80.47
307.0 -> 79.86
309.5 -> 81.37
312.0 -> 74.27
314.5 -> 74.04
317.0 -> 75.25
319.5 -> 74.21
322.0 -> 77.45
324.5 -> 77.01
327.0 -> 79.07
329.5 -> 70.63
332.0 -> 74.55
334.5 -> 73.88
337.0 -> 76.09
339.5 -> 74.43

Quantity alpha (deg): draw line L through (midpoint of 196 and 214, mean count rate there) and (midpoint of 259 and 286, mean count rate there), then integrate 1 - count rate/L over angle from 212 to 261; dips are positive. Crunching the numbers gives 3.8 deg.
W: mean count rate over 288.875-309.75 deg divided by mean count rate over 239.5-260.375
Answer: 1.29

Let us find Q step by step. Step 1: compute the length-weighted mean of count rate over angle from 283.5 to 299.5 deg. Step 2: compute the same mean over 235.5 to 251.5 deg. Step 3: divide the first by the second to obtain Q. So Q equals 1.2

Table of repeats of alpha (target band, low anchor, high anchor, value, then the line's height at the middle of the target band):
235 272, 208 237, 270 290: 5.7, 85.4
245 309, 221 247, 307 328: 2.1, 79.6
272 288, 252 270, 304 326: -2.8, 72.6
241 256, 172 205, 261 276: 3.6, 81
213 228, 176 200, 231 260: -4.0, 67.8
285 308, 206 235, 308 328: -0.9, 78.4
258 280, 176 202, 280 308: -0.9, 78.7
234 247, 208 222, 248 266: -1.5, 71.1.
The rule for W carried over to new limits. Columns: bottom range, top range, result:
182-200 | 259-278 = 1.25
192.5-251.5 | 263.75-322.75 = 1.03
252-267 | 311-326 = 1.14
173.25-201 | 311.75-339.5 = 1.12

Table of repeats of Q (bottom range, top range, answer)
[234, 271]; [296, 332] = 1.08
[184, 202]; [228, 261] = 1.02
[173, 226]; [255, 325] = 1.06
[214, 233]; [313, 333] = 0.88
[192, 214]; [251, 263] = 0.75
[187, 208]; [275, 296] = 1.13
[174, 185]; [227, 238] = 1.35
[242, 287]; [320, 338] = 1.01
